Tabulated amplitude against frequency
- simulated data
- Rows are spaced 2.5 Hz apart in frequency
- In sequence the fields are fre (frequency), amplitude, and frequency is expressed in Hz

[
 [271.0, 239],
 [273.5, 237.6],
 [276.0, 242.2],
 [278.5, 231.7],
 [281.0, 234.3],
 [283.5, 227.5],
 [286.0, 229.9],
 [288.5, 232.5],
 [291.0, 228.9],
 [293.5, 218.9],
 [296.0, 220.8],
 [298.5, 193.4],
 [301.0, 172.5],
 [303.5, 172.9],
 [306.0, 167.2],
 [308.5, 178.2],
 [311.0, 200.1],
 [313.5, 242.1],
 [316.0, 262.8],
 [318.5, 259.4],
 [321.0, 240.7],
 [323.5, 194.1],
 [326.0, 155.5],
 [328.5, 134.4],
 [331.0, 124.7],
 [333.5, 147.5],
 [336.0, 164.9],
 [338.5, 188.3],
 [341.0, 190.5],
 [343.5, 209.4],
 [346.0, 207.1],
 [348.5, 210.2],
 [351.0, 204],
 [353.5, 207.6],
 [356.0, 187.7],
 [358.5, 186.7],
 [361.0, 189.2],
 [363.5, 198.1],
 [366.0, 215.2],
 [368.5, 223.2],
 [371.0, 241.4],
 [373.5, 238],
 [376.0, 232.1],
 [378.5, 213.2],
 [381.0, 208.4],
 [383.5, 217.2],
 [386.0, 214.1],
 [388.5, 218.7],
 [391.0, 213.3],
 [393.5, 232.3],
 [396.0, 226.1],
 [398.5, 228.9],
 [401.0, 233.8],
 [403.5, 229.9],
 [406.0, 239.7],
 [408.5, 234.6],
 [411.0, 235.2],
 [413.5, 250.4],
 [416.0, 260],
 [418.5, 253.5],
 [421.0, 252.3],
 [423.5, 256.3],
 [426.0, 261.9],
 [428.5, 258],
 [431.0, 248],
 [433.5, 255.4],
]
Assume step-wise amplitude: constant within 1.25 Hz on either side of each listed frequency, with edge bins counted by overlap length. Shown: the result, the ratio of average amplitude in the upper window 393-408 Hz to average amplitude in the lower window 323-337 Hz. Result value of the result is 1.53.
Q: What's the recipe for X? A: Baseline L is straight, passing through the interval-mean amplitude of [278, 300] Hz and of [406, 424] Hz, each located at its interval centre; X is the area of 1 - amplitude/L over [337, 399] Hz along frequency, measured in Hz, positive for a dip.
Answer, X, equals 7.1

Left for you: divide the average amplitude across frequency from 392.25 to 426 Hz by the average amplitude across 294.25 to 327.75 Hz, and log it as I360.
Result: 1.19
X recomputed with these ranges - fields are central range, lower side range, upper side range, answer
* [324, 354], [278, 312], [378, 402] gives 5.0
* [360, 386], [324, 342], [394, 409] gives -2.1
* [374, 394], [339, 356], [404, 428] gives 0.7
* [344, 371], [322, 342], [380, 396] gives -2.4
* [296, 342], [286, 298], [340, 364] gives 5.1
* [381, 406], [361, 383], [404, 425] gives 1.0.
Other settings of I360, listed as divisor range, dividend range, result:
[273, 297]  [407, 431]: 1.09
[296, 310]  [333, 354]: 1.07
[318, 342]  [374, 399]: 1.24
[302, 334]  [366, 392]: 1.16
